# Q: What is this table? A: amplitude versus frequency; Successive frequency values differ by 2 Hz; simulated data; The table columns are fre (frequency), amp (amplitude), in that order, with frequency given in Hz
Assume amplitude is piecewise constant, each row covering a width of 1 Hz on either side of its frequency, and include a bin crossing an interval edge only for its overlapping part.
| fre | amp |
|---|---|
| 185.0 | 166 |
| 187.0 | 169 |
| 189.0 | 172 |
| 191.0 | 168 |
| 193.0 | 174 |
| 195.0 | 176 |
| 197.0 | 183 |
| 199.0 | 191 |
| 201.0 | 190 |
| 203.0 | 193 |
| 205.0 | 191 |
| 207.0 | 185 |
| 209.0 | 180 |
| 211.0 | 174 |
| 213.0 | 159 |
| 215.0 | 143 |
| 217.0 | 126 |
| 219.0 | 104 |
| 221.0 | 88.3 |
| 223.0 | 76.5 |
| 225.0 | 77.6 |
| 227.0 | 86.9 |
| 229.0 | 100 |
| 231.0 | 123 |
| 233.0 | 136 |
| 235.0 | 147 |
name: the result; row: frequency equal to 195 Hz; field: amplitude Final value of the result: 176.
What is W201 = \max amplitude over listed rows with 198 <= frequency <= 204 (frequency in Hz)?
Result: 193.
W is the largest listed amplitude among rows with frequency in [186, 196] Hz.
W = 176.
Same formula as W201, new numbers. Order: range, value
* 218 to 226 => 104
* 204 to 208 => 191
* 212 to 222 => 159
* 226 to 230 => 100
